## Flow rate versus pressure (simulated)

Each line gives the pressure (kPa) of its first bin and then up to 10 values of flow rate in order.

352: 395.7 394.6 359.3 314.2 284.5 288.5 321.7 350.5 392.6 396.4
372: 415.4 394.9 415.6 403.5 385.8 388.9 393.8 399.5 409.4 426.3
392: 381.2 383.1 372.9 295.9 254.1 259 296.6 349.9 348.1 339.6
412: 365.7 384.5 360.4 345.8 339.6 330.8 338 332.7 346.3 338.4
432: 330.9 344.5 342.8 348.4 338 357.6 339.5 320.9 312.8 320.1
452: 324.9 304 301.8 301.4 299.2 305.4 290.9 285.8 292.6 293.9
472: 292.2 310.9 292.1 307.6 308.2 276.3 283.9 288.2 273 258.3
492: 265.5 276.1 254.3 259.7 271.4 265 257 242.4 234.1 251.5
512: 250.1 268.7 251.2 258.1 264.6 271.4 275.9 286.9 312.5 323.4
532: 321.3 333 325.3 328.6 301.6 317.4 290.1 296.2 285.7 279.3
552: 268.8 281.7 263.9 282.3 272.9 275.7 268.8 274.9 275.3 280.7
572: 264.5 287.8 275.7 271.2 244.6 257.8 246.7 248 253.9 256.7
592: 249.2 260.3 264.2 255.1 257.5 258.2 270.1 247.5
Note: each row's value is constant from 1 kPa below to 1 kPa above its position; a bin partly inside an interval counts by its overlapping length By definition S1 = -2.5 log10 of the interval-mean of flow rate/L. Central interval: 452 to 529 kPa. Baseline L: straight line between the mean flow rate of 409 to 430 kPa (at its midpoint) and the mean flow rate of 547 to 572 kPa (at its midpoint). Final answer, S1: 0.12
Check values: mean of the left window 348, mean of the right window 275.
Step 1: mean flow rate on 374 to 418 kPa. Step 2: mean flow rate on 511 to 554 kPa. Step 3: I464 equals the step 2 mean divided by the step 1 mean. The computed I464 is 0.80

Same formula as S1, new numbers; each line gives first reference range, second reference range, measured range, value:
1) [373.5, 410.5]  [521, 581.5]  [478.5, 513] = 0.18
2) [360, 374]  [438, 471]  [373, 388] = -0.14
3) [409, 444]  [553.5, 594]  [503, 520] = 0.19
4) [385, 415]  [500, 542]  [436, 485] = 0.03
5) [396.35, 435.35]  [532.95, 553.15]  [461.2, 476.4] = 0.09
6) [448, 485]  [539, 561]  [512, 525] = 0.11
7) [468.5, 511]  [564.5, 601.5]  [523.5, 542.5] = -0.17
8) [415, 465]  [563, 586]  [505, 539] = 0.03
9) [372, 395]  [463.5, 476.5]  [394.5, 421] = 0.11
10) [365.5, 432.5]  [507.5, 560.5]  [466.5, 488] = 0.09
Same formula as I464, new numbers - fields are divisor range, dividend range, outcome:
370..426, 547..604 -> 0.74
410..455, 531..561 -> 0.87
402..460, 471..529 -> 0.82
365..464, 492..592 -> 0.79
